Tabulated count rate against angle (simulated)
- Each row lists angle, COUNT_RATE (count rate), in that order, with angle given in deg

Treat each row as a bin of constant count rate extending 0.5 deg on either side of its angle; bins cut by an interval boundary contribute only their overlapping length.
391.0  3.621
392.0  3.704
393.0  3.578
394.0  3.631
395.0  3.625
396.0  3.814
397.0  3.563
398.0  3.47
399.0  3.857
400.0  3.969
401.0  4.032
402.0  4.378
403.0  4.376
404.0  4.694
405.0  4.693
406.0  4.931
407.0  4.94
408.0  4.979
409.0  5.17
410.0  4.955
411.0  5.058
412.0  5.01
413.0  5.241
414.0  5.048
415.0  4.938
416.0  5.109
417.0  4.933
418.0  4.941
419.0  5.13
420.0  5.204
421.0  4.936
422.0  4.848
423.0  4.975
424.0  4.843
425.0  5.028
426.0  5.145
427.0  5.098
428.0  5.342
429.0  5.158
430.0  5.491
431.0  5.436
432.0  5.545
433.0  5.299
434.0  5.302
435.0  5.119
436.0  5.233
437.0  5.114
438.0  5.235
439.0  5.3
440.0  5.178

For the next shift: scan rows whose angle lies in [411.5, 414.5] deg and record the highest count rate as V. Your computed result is 5.241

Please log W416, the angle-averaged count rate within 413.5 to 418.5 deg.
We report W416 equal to 4.99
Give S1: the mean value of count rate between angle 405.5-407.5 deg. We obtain 4.94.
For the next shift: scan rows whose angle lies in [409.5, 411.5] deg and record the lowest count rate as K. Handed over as 4.955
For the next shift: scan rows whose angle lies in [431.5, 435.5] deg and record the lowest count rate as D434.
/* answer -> 5.119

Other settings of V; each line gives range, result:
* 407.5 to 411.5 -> 5.17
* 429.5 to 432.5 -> 5.545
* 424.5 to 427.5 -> 5.145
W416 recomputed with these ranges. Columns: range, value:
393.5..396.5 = 3.69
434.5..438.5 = 5.18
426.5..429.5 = 5.2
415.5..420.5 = 5.06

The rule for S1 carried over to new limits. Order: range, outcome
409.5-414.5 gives 5.06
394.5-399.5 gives 3.67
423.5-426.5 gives 5.01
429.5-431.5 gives 5.46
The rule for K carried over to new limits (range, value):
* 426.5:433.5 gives 5.098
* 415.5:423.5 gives 4.848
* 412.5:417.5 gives 4.933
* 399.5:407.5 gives 3.969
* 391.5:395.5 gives 3.578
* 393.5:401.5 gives 3.47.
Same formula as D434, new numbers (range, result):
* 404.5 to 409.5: 4.693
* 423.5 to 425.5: 4.843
